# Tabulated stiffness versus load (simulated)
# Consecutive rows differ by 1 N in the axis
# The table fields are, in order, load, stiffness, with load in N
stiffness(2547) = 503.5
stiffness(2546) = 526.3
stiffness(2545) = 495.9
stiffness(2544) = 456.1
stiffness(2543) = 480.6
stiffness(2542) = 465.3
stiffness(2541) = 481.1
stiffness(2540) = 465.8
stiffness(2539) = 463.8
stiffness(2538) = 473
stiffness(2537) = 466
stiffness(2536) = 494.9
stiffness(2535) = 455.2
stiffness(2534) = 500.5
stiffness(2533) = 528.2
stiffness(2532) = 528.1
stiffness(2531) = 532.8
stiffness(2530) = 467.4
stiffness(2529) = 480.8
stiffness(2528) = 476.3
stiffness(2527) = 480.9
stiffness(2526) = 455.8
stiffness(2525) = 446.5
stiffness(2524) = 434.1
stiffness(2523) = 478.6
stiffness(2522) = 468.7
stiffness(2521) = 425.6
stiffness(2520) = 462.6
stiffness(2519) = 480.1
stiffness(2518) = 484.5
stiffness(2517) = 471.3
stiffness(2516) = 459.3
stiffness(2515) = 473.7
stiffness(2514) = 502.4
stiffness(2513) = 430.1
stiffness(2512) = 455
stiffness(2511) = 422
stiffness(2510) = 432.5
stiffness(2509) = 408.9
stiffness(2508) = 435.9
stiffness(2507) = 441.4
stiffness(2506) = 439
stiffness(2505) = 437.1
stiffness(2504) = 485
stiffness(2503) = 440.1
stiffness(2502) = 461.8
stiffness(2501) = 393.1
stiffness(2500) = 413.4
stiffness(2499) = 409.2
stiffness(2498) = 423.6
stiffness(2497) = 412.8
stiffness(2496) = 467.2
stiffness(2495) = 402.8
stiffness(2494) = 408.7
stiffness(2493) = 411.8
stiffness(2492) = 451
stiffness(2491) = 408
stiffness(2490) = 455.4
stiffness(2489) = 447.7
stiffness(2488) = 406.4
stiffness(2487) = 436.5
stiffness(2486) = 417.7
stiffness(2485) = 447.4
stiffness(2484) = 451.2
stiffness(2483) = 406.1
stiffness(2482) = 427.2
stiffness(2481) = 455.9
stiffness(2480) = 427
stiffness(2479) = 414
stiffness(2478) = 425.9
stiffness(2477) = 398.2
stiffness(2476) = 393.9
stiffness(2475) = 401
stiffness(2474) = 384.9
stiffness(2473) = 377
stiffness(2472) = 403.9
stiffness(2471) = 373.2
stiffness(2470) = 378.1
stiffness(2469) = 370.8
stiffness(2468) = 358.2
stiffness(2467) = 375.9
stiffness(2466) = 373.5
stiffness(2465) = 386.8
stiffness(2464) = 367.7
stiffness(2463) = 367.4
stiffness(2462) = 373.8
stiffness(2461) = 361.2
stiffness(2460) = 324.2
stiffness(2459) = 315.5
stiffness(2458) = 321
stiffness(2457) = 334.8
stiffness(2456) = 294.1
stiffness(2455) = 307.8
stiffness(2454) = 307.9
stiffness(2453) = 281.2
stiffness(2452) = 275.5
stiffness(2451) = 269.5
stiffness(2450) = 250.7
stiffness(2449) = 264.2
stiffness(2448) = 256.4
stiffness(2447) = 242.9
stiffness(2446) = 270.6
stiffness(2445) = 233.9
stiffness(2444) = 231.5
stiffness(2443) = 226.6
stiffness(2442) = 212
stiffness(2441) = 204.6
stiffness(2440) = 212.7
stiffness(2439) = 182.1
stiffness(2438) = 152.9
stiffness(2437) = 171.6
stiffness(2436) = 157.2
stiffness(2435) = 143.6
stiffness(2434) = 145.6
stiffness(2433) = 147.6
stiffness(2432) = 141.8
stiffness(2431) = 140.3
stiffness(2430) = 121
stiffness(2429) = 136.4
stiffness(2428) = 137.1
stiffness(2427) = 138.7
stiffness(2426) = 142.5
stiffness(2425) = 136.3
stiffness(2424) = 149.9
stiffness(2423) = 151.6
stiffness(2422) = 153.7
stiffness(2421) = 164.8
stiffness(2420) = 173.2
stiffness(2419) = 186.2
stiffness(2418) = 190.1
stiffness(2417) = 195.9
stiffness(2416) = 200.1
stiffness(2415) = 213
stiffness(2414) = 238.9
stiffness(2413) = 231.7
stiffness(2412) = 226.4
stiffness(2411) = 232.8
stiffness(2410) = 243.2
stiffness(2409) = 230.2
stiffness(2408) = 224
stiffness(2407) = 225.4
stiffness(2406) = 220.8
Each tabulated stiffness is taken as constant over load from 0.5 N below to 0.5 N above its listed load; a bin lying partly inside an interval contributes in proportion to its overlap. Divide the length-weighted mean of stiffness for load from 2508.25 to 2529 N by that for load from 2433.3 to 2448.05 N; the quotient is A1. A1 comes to 2.28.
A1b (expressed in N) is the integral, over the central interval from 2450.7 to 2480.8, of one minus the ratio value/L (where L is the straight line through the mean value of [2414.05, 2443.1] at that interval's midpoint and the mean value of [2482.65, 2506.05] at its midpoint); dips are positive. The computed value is -4.1 N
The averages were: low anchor 167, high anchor 431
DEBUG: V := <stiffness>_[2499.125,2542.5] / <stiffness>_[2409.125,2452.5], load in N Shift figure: 2.39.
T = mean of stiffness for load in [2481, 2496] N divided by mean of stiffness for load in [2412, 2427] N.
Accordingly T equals 2.38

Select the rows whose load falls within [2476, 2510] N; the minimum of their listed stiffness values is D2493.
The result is 393.1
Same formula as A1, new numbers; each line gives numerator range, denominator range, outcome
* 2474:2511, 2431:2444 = 2.43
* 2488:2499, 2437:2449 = 1.94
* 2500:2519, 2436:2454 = 1.93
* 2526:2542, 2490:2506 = 1.13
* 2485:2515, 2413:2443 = 2.57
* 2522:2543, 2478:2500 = 1.12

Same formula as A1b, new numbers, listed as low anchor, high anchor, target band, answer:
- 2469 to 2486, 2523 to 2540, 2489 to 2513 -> 0.5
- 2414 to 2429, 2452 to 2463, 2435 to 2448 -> 2.4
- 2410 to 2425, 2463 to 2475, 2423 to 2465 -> 9.2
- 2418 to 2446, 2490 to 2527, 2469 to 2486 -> -4.0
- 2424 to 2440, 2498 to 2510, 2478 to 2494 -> -3.1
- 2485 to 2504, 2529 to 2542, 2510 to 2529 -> 0.1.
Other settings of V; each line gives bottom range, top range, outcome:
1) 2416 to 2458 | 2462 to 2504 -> 2.03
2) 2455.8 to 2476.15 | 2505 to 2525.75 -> 1.24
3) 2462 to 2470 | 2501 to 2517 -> 1.20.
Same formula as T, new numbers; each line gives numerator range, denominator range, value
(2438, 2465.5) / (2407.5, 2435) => 1.59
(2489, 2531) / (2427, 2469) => 1.77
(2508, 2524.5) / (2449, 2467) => 1.40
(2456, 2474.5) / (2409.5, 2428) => 1.95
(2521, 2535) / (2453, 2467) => 1.41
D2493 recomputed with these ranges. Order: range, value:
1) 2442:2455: 212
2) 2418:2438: 121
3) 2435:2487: 143.6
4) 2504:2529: 408.9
